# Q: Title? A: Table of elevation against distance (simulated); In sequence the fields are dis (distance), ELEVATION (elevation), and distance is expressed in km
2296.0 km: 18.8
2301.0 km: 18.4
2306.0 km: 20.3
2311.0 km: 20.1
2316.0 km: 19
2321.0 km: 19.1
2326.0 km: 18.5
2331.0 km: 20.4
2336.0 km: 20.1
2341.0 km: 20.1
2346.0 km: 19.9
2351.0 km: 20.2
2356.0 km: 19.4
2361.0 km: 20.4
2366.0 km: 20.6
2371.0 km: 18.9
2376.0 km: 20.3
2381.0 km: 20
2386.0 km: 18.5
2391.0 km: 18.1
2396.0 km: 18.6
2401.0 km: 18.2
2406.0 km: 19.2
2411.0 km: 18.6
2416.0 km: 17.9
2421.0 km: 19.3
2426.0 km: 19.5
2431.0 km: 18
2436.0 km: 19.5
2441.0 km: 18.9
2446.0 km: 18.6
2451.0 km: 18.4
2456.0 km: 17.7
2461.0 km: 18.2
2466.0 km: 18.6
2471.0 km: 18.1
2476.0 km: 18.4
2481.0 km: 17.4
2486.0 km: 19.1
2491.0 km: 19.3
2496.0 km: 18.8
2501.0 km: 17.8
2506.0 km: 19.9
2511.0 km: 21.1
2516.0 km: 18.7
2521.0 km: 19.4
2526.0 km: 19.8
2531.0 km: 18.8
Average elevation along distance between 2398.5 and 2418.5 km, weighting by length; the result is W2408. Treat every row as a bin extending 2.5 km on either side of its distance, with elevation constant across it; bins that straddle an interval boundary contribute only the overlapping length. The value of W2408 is 18.5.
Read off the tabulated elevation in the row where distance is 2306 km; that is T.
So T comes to 20.3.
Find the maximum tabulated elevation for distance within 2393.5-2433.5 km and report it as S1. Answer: 19.5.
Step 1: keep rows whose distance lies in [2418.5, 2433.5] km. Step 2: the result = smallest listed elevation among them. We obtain 18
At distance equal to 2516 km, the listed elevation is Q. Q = 18.7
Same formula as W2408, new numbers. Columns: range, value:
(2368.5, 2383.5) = 19.7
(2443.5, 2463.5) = 18.2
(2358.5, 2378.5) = 20.1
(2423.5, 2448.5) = 18.9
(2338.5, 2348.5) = 20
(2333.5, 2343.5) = 20.1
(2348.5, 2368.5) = 20.1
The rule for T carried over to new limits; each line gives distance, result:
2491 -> 19.3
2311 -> 20.1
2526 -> 19.8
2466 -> 18.6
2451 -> 18.4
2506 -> 19.9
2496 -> 18.8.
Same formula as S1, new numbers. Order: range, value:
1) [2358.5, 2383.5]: 20.6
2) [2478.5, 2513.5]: 21.1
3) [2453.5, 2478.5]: 18.6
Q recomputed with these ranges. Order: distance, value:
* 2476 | 18.4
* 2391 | 18.1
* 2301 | 18.4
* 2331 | 20.4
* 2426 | 19.5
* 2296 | 18.8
